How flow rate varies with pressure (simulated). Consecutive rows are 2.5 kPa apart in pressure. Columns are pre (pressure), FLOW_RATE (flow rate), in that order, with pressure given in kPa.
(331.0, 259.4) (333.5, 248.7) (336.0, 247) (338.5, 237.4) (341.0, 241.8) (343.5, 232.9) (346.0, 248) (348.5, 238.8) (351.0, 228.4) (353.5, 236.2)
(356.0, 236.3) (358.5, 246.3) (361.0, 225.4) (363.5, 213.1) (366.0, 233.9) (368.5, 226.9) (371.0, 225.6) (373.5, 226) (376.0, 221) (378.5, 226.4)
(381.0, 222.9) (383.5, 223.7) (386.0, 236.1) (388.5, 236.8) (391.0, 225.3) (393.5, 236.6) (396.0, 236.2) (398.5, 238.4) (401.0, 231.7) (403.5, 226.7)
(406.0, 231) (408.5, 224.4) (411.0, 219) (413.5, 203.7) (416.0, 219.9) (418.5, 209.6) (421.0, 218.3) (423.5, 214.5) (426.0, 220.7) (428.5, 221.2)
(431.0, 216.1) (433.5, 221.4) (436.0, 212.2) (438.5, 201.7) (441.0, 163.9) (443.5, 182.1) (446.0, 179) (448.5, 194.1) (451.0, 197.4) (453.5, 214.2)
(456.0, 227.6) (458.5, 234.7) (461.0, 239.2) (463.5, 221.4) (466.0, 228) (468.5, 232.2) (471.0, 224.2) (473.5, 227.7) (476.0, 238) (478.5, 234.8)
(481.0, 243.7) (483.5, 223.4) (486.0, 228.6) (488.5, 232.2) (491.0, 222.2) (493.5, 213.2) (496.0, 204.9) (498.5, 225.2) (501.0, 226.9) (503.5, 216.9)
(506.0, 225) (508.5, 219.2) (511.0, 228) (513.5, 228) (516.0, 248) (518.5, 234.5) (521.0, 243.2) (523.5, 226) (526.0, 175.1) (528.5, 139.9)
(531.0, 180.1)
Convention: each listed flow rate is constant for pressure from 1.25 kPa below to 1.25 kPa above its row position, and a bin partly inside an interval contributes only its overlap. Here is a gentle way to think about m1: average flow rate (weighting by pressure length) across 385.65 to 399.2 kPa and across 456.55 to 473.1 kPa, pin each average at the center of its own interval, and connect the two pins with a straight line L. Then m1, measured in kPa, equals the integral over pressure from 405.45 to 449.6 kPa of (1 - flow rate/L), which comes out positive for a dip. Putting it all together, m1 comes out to 4.6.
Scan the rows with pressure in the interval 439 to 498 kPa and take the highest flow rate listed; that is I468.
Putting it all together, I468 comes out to 243.7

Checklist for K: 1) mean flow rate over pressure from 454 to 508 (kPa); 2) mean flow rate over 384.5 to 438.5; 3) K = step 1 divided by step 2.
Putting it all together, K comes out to 1.0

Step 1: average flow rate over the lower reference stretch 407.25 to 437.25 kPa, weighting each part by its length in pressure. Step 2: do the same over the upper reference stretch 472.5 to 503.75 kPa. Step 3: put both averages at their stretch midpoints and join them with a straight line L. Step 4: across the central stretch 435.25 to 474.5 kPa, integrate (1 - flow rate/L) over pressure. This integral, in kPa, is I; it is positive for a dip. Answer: 1.9 kPa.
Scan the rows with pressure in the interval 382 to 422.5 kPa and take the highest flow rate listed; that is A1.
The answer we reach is 238.4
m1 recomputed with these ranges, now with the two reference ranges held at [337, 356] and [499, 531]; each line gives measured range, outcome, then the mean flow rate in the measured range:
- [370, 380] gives 0.4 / 225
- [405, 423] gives 0.9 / 218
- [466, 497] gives -0.9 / 227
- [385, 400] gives -0.2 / 235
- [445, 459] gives 1.1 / 207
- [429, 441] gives 1.0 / 208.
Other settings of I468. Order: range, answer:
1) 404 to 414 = 231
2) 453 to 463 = 239.2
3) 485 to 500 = 232.2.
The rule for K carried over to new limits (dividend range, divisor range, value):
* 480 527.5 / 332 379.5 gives 0.96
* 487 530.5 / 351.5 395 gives 0.95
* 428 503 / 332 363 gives 0.91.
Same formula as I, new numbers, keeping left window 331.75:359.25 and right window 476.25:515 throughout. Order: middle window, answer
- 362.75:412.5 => 1.7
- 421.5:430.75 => 0.6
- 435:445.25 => 1.9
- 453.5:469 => 0.0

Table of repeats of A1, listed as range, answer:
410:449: 221.4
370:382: 226.4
